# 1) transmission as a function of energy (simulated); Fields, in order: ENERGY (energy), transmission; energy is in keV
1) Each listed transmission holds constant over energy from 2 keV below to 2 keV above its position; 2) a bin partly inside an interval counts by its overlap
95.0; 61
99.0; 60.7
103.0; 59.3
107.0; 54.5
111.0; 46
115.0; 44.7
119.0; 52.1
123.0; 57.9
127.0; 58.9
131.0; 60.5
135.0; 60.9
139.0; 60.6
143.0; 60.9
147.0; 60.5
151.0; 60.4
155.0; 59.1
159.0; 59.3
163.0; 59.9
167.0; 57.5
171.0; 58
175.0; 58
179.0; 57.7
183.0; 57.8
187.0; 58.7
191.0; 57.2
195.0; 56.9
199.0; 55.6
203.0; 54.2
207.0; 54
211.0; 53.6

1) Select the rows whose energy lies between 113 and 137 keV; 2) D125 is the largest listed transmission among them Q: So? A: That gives 60.9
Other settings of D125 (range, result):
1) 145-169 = 60.5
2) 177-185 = 57.8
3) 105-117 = 54.5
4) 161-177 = 59.9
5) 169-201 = 58.7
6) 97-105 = 60.7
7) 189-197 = 57.2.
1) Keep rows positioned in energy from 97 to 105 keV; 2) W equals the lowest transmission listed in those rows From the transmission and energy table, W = 59.3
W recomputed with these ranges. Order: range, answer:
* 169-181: 57.7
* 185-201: 55.6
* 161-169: 57.5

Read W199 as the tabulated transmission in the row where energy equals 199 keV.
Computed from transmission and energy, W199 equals 55.6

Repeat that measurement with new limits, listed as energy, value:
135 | 60.9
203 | 54.2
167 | 57.5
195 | 56.9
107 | 54.5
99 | 60.7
